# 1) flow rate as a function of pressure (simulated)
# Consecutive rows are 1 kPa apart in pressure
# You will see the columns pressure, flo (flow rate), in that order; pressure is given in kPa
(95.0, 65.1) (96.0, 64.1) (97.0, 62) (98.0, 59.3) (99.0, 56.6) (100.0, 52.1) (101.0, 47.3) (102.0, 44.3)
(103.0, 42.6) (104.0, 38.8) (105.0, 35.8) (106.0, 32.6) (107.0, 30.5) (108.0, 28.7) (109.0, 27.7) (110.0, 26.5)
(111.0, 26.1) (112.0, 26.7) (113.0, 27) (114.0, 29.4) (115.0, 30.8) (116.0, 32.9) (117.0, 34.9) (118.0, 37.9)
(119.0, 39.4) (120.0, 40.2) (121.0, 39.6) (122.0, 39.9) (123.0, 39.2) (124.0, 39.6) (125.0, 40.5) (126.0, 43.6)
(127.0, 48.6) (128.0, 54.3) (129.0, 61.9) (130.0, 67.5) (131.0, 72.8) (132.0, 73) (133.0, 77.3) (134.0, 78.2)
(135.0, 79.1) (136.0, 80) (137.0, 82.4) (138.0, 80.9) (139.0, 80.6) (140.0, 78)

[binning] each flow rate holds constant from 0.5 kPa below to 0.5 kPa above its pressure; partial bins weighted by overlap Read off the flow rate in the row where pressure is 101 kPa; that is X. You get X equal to 47.3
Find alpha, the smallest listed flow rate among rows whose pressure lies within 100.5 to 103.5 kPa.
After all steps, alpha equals 42.6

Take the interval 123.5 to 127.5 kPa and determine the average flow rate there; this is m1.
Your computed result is 43.1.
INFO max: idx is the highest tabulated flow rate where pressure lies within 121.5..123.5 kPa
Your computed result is 39.9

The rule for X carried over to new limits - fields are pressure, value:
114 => 29.4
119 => 39.4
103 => 42.6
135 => 79.1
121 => 39.6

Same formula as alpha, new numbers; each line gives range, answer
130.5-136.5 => 72.8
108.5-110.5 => 26.5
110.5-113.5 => 26.1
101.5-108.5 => 28.7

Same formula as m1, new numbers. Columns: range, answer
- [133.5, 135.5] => 78.7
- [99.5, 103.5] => 46.6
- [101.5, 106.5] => 38.8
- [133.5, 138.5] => 80.1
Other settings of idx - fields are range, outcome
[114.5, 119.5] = 39.4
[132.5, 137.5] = 82.4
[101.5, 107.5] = 44.3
